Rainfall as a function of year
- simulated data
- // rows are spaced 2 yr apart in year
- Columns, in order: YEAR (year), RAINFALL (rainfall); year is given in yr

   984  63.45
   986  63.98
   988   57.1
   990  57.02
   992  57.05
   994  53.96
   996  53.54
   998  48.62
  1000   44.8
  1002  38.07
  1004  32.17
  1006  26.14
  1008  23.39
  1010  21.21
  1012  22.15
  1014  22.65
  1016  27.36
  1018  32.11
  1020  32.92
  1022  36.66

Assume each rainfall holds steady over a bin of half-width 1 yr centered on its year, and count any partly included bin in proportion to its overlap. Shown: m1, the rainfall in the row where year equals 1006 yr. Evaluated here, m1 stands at 26.14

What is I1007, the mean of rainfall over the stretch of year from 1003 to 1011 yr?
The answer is 25.7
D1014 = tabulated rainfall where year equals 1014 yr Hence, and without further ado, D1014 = 22.65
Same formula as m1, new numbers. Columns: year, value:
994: 53.96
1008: 23.39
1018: 32.11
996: 53.54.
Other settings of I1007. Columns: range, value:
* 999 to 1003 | 41.4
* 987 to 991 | 57.1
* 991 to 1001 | 51.6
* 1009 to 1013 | 21.7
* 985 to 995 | 57.8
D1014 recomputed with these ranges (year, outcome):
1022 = 36.66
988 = 57.1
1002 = 38.07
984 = 63.45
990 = 57.02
